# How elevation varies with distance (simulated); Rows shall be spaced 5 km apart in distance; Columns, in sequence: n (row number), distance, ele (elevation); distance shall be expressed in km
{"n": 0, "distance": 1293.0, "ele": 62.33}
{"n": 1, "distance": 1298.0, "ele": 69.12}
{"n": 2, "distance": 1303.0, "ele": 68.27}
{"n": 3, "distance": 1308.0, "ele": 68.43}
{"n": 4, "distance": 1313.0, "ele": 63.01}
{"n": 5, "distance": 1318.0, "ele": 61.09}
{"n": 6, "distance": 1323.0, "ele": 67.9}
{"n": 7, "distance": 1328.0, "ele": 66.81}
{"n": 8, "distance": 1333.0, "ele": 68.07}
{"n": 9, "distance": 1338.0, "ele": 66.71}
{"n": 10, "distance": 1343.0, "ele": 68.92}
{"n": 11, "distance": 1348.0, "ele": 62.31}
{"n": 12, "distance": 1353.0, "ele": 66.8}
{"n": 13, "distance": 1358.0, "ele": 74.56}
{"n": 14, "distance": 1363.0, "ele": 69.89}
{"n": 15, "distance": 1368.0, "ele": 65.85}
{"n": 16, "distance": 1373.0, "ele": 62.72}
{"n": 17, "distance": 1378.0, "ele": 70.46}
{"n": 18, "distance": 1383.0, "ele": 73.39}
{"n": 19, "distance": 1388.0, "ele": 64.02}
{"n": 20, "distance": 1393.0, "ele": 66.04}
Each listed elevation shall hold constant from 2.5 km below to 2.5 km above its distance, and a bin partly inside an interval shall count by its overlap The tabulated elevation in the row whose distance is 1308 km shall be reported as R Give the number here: 68.43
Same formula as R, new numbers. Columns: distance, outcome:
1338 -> 66.71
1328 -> 66.81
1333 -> 68.07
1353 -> 66.8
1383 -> 73.39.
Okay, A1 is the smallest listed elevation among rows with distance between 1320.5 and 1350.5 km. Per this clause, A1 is 62.31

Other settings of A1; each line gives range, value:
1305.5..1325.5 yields 61.09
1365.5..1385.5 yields 62.72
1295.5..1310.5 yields 68.27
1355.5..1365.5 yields 69.89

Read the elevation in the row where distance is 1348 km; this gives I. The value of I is 62.31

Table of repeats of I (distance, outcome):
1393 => 66.04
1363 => 69.89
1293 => 62.33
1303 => 68.27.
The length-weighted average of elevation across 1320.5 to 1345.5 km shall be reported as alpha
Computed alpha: 67.7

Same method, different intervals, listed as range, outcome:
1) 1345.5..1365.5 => 68.4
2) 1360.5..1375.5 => 66.2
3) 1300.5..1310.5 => 68.3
